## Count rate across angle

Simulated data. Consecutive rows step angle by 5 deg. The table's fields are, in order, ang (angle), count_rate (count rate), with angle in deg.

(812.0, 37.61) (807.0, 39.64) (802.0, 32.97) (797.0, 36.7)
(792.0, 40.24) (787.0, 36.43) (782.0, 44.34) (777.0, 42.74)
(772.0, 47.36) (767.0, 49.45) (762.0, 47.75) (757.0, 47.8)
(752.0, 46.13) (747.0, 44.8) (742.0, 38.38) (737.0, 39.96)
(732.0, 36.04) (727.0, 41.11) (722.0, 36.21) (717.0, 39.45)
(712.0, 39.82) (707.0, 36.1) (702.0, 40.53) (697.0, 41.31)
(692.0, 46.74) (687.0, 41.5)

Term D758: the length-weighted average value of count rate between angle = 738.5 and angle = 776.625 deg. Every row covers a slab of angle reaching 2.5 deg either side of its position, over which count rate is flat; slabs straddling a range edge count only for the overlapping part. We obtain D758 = 45.6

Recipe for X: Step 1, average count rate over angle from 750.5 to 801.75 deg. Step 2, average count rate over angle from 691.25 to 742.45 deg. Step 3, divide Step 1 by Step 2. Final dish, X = 1.1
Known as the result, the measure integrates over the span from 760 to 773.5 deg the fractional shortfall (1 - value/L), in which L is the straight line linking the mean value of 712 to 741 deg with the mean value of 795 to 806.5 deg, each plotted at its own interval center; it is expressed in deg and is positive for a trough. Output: -4.1 deg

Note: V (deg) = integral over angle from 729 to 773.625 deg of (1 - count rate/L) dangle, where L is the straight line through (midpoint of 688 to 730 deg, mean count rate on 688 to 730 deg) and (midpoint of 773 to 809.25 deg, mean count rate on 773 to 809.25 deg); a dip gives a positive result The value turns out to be -4.9 deg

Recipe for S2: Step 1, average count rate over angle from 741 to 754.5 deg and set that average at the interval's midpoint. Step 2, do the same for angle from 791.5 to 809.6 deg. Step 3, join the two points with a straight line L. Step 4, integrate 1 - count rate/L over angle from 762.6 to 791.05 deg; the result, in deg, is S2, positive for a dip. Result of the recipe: -2.9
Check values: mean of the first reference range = 43.6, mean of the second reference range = 37.1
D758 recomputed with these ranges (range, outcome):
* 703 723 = 38.2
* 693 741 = 39.2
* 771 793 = 42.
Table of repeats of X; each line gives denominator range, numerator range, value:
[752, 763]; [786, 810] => 0.79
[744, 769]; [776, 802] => 0.84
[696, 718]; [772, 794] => 1.06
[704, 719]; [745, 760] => 1.20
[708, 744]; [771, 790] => 1.10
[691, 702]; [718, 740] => 0.90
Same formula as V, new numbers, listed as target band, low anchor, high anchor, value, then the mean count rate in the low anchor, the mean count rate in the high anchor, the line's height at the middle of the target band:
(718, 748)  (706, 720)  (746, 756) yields 2.3 deg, 38.6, 45.9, 42.5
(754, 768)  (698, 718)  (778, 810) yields -3.4 deg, 39.1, 38.6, 38.8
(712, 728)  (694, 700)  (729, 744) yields 0.3 deg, 41.7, 38.2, 39.7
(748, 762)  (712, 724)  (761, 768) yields -0.1 deg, 38.3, 48.6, 46.5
